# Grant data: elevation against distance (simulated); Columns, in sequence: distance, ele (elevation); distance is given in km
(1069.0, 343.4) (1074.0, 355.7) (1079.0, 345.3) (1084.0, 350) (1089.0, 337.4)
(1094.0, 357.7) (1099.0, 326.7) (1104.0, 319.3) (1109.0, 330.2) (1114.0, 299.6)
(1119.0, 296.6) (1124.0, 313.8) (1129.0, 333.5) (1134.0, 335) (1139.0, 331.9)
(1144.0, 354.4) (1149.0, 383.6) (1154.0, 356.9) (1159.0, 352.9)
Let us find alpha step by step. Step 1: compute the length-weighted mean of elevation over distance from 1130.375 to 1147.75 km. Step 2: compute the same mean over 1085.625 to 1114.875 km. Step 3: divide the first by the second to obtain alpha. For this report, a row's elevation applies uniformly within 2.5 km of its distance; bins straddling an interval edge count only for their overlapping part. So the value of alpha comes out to 1.04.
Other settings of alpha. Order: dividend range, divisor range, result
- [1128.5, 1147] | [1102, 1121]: 1.09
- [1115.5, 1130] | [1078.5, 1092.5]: 0.90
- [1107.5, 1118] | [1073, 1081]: 0.89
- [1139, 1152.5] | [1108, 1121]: 1.18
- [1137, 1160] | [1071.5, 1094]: 1.02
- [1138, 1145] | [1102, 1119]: 1.10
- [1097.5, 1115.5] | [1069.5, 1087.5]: 0.92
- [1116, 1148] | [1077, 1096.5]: 0.95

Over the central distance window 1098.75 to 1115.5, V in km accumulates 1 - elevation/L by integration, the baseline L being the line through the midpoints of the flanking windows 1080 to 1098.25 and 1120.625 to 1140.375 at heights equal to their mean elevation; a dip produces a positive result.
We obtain 0.9 km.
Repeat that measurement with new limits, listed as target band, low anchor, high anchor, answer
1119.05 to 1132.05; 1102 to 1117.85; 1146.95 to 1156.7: 0.6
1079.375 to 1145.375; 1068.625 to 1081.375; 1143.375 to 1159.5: 4.9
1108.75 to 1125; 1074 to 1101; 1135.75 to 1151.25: 2.0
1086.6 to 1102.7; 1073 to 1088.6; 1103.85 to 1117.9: -0.3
